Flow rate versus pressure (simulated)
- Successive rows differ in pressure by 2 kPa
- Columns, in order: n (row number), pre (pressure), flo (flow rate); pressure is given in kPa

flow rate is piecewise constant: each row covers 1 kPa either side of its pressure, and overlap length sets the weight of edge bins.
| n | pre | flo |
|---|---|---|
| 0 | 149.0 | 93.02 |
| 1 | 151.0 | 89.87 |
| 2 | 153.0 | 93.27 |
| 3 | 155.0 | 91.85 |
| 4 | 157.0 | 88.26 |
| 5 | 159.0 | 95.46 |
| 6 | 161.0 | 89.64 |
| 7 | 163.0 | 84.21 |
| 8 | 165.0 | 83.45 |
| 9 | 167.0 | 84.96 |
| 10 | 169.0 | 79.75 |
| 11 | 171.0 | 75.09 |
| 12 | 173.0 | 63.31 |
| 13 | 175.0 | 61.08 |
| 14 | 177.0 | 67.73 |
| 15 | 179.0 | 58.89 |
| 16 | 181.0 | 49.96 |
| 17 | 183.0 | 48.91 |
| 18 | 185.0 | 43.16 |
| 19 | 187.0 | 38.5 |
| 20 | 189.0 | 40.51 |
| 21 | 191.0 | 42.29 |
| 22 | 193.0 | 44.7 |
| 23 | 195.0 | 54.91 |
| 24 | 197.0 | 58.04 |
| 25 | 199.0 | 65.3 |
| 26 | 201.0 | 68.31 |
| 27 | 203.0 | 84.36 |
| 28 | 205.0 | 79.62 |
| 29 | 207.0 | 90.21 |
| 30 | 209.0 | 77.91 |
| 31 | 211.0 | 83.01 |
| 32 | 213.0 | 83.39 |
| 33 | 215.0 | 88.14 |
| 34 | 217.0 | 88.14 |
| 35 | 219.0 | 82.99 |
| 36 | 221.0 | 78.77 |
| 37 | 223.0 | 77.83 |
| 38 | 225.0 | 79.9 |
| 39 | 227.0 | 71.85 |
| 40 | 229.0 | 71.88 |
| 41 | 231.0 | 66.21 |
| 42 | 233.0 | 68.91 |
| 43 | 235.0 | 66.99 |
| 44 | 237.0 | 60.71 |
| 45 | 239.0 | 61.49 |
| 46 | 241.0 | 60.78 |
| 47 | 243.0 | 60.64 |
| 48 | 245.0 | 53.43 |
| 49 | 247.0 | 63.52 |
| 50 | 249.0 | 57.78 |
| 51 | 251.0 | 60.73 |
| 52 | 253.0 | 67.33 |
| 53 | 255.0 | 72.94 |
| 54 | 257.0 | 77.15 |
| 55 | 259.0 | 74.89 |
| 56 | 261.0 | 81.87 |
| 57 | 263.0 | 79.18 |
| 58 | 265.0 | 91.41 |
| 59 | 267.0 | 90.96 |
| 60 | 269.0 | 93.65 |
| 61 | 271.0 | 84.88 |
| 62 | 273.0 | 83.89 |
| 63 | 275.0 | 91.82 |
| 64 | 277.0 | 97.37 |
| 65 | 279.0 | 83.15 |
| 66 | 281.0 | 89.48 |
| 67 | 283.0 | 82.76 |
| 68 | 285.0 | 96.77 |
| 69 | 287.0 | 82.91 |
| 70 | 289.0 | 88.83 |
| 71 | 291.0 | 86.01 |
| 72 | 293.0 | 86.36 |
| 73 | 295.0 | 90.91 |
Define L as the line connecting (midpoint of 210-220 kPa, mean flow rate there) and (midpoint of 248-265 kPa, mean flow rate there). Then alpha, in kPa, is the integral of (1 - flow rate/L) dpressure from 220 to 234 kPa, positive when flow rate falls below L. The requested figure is 1.37 kPa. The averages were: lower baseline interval 85.1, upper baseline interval 72.7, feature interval 73.6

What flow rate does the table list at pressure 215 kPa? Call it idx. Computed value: 88.14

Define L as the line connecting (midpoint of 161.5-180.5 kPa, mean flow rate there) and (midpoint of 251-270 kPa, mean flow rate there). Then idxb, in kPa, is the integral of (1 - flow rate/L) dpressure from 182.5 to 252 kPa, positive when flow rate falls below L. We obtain 9.2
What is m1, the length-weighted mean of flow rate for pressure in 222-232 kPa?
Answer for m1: 73.5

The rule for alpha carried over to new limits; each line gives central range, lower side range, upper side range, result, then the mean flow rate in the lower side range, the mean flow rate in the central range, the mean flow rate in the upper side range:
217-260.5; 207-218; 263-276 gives 8.77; 84.7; 69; 88.6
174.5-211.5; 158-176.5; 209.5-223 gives 9.52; 79.3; 60.6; 83.4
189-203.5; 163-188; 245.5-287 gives 2.20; 63.8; 57.5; 80.8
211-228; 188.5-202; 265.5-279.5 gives -4.33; 53.9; 81.5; 89.7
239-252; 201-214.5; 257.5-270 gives 3.78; 82.2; 59.6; 85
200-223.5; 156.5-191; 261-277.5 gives -2.05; 66.8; 82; 88.5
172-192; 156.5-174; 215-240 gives 7.18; 82.5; 51.4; 73.6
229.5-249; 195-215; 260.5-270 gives 4.75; 76.2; 62.5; 87.7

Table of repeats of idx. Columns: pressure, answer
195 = 54.91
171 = 75.09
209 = 77.91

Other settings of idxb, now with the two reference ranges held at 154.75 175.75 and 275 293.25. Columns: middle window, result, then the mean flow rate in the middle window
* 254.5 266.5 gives 0.93 kPa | 80.3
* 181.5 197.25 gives 7.02 kPa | 45.9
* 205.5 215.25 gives 0.01 kPa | 84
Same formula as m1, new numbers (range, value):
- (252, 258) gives 72.5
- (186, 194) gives 41.5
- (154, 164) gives 89.9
